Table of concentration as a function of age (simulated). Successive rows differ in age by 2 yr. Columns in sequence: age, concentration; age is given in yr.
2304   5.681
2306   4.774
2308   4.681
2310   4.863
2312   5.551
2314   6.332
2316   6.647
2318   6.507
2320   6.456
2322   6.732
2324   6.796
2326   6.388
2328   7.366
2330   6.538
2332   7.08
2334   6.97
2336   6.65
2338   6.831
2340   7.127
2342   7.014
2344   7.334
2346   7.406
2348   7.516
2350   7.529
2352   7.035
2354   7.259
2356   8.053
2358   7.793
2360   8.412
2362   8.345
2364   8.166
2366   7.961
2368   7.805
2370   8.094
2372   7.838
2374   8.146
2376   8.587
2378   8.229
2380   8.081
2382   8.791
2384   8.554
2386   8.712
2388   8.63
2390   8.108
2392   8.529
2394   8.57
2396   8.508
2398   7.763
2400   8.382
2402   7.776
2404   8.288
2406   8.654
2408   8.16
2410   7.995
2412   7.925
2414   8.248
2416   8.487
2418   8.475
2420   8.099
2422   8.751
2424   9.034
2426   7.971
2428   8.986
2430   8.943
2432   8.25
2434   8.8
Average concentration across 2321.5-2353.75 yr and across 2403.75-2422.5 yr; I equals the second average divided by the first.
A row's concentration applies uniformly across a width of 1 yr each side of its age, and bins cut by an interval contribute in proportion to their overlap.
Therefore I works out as 1.18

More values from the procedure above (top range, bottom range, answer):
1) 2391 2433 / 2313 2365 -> 1.17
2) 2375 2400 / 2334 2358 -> 1.16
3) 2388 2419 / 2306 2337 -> 1.31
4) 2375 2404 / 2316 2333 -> 1.24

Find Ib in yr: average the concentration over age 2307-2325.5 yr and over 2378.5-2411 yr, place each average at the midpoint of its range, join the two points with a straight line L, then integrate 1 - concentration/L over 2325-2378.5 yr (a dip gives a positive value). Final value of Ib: -3.22 yr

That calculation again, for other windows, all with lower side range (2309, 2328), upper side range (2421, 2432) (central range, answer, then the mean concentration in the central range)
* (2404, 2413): 0.11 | 8.2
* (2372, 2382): -0.88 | 8.27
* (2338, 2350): -0.68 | 7.26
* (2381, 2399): -1.32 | 8.46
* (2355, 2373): -1.82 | 8.05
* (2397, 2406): 0.03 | 8.12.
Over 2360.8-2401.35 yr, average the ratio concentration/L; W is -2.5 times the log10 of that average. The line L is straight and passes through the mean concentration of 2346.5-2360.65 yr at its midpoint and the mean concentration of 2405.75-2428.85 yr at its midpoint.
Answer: -0.04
